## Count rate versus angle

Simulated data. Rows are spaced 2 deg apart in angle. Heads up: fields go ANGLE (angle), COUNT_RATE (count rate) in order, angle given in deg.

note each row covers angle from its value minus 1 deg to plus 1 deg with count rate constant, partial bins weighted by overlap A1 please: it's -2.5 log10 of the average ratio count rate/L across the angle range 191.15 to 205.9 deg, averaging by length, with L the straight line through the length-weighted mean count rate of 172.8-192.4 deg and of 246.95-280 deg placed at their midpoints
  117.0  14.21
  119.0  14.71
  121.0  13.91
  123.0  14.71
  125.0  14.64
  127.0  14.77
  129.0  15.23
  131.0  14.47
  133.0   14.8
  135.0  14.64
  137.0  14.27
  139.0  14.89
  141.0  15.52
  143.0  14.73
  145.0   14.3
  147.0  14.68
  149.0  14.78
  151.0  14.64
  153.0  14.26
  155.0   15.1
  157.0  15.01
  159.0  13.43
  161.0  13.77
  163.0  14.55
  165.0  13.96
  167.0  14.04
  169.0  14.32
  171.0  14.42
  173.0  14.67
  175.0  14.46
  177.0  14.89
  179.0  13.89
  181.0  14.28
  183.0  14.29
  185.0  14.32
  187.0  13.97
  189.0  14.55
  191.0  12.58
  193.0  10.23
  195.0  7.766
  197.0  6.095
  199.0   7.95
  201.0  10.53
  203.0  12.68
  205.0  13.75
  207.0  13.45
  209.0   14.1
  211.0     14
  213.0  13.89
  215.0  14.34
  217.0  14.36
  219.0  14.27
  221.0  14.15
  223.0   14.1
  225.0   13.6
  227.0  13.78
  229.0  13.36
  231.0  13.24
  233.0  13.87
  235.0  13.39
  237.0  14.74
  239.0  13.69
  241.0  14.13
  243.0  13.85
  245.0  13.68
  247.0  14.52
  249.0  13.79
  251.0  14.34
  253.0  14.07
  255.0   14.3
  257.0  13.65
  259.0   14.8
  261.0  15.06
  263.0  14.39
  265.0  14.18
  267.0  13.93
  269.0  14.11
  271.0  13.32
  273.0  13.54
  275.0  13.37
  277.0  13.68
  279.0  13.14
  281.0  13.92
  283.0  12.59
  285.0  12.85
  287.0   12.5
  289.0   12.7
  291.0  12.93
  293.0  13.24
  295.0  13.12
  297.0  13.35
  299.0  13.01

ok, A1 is 0.37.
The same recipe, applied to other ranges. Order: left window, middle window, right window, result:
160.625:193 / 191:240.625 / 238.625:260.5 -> 0.11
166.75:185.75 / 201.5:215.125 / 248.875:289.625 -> 0.04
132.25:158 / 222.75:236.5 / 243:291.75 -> 0.03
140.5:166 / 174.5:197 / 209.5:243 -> 0.11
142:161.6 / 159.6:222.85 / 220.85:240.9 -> 0.08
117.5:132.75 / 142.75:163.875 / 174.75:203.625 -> -0.07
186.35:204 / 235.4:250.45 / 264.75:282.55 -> -0.13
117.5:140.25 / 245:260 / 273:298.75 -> -0.06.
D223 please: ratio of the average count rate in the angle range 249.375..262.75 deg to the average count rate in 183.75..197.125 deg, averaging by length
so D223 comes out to 1.22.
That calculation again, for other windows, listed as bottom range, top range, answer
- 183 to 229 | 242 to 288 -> 1.09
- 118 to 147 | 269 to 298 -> 0.90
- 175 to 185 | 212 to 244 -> 0.97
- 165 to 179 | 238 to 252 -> 0.97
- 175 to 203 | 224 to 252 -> 1.15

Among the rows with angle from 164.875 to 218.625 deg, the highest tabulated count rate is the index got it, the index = 14.89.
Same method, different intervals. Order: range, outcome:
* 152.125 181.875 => 15.1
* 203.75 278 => 15.06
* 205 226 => 14.36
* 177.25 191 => 14.55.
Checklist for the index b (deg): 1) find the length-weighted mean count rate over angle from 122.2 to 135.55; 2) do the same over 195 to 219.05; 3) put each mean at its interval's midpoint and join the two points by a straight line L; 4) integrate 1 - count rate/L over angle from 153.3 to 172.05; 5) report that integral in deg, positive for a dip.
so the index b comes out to -0.9 deg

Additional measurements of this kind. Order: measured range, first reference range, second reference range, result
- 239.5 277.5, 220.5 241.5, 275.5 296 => -1.69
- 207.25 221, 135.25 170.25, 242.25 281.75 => 0.08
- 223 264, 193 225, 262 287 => -3.30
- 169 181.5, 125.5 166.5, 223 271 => -0.01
